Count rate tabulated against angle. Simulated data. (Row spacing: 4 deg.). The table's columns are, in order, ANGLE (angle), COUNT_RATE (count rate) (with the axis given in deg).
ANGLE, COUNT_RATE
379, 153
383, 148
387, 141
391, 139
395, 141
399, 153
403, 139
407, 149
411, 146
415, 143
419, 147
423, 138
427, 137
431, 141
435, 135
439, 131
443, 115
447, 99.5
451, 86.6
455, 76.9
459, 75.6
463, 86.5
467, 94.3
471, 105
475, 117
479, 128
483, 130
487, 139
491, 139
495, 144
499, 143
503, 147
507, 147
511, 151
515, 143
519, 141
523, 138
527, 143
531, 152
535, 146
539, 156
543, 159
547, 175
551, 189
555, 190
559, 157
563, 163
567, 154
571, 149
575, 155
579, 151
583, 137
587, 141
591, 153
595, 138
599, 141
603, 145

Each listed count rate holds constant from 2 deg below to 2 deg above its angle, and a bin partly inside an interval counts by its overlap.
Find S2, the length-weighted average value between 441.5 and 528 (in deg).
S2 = 122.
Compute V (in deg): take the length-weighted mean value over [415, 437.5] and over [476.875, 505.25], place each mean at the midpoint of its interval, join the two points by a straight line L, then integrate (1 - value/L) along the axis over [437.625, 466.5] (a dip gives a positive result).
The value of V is 9.17 deg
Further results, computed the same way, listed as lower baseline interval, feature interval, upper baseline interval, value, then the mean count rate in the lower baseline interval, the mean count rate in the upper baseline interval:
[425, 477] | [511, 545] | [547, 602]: -2.42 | 108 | 156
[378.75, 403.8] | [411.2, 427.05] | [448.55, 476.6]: -2.37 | 145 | 91.5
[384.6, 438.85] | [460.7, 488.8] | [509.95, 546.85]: 6.19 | 142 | 149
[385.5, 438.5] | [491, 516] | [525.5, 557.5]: 1.92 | 142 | 164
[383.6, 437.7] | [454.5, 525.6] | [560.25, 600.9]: 9.46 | 142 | 148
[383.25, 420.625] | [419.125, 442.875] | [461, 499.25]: 0.08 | 144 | 122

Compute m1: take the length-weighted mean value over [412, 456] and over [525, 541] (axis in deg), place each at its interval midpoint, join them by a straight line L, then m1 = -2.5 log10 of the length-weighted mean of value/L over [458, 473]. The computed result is 0.40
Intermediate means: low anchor 124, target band 91.3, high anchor 149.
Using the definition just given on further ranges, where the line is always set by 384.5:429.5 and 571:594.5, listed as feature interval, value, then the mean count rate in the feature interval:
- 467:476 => 0.33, 107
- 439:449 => 0.27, 112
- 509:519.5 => 0.00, 146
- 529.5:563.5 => -0.14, 166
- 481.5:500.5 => 0.04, 139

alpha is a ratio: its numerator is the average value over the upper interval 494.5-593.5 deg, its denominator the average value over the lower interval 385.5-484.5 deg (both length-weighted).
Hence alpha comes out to 1.2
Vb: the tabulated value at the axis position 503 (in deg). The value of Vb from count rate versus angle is 147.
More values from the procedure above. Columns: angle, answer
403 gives 139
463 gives 86.5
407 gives 149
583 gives 137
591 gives 153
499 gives 143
